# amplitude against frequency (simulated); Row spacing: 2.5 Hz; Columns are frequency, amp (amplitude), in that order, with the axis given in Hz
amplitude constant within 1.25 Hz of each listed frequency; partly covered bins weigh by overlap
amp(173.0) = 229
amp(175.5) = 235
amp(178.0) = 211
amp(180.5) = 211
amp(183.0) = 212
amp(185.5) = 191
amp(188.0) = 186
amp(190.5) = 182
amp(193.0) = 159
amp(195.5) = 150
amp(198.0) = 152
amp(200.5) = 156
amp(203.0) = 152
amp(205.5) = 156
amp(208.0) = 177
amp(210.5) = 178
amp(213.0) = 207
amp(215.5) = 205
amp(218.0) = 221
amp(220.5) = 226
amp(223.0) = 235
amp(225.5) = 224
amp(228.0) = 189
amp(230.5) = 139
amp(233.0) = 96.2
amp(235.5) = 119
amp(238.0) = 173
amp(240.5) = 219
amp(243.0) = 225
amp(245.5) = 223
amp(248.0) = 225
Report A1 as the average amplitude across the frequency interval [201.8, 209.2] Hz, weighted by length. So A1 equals 162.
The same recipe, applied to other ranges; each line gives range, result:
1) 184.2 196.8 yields 174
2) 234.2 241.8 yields 170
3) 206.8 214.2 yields 187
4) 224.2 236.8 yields 154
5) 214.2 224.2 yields 222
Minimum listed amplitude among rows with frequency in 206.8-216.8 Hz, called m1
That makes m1 177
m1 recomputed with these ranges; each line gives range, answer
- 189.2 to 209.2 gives 150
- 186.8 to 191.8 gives 182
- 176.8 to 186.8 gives 191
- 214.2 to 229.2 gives 189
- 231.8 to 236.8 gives 96.2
